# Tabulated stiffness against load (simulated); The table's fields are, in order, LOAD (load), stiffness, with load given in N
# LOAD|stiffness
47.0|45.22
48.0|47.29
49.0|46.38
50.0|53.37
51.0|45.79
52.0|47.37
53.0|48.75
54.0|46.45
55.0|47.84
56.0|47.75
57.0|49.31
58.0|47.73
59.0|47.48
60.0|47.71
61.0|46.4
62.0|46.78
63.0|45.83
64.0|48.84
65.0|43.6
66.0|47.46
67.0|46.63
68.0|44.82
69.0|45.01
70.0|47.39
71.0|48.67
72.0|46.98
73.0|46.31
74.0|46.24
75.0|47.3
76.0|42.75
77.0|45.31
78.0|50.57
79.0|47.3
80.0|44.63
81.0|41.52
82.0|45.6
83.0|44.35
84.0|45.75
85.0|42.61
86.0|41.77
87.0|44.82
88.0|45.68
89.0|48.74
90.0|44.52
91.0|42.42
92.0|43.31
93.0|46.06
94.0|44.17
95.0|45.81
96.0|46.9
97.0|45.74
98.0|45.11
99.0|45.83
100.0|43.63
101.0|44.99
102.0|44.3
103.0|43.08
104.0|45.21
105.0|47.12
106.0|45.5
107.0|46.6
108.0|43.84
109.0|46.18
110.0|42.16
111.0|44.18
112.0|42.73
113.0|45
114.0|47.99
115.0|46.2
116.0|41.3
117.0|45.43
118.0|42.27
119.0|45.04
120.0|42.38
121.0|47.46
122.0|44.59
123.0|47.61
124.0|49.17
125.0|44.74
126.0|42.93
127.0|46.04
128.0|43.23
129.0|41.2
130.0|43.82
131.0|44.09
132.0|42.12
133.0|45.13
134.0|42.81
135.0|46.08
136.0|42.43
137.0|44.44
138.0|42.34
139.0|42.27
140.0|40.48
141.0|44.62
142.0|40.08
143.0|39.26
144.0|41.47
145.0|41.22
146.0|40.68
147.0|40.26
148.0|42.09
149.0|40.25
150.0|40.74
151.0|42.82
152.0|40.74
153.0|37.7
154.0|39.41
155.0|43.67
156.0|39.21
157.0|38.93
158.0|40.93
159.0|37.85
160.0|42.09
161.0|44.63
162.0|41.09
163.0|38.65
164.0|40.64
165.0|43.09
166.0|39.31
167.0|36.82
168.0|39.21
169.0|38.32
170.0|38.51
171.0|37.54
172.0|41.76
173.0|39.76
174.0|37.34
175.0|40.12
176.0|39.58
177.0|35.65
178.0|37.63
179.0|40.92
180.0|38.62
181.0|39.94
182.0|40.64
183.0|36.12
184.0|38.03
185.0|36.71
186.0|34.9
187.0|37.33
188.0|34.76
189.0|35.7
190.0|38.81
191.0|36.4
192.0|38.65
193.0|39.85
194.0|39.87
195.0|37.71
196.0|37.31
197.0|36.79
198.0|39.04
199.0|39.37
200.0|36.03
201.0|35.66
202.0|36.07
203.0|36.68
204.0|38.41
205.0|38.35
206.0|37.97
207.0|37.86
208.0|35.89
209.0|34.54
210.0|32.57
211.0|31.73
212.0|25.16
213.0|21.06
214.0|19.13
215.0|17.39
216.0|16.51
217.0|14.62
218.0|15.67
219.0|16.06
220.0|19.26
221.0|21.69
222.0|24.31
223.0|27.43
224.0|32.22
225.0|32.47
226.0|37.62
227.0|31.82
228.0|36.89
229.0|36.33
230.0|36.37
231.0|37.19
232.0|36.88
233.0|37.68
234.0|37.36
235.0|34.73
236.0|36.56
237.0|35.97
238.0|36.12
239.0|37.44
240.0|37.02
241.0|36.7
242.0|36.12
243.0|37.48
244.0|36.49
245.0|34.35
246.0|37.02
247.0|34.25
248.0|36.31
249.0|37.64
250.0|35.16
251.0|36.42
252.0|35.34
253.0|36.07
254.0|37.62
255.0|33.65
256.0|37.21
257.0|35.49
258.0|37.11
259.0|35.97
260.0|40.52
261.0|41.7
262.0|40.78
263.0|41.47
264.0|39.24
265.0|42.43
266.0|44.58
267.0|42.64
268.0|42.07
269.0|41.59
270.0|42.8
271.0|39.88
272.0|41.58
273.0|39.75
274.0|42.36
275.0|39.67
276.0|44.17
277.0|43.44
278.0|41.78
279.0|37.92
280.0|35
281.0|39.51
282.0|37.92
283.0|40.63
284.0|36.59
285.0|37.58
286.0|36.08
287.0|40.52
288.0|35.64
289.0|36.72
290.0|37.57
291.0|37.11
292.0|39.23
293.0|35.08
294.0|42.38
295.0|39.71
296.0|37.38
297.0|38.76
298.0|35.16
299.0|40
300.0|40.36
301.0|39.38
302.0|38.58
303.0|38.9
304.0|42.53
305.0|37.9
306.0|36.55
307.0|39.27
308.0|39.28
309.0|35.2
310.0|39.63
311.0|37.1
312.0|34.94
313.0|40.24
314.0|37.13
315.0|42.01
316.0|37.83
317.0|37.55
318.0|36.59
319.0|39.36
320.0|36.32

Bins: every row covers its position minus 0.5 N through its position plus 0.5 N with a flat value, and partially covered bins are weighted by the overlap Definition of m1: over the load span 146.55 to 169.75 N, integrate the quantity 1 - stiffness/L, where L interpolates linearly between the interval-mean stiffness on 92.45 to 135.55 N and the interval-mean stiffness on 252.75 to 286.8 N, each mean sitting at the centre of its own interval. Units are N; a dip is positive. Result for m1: 1.6 N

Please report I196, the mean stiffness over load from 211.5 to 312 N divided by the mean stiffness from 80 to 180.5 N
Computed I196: 0.8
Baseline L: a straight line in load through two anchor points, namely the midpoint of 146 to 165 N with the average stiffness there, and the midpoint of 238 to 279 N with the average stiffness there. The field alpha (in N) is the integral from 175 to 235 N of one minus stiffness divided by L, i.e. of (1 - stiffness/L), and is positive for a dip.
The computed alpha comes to 9.5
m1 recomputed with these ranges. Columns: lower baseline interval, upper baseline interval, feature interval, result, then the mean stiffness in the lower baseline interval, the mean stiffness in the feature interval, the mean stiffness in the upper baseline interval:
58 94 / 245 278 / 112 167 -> 1.25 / 45.8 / 42.5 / 39.2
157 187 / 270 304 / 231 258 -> 1.94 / 39.2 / 36.3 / 39.1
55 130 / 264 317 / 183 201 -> 2.10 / 45.4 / 37.4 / 39.3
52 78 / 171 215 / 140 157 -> -0.38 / 46.9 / 40.8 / 36.2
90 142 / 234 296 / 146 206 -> 4.42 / 44.4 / 38.9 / 38.4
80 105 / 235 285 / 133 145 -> 0.15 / 44.7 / 42.5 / 38.5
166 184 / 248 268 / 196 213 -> 1.44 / 38.7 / 35.4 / 38.5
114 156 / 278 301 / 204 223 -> 6.85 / 43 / 25.9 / 38.1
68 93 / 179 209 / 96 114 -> -0.50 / 45.4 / 44.9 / 37.6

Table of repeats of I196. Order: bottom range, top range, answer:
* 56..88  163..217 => 0.78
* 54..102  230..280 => 0.84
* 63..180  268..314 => 0.90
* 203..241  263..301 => 1.28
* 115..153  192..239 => 0.75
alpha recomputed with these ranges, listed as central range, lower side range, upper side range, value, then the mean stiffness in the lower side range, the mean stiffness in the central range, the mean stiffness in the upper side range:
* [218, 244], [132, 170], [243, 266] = 3.7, 41.1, 32.9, 37.5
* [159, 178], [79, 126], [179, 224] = -1.5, 44.9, 39.6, 32.5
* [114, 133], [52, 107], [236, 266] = -0.4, 45.9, 44.5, 37.3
